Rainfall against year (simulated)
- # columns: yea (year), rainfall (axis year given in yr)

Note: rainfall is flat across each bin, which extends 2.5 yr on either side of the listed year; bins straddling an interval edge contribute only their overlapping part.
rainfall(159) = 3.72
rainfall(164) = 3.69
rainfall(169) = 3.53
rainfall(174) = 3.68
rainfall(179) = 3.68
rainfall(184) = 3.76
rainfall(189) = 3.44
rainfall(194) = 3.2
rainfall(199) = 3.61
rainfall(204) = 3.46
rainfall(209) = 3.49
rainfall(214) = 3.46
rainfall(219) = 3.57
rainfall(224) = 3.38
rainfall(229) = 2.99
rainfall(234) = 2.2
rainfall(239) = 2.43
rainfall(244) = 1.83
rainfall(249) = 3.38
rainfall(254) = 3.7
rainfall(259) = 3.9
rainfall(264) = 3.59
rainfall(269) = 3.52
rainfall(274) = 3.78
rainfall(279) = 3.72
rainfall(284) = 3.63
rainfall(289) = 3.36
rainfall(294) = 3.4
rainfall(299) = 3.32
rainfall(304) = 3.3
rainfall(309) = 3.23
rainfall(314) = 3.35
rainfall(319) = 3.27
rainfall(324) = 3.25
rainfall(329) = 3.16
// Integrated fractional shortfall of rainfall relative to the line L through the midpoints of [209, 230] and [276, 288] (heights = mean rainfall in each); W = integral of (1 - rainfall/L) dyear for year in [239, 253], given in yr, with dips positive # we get 3.2 yr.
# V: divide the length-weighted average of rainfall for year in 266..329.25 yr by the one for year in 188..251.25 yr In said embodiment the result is 1.10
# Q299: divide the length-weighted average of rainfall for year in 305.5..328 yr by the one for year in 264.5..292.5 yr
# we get 0.9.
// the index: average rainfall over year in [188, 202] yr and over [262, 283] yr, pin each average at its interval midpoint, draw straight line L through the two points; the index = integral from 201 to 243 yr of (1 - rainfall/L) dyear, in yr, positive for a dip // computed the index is 4.9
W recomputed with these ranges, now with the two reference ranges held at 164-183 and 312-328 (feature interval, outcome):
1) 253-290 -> -2.83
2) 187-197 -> 0.76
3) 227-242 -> 4.26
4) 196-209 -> 0.22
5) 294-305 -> -0.01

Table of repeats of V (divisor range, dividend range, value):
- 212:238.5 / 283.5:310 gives 1.10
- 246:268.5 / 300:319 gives 0.92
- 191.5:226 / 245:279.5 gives 1.03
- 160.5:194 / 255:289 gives 1.02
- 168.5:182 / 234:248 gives 0.62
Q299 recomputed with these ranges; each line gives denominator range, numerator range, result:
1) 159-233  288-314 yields 0.96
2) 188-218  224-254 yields 0.79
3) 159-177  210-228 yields 0.94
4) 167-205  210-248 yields 0.81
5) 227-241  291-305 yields 1.32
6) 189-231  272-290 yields 1.07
